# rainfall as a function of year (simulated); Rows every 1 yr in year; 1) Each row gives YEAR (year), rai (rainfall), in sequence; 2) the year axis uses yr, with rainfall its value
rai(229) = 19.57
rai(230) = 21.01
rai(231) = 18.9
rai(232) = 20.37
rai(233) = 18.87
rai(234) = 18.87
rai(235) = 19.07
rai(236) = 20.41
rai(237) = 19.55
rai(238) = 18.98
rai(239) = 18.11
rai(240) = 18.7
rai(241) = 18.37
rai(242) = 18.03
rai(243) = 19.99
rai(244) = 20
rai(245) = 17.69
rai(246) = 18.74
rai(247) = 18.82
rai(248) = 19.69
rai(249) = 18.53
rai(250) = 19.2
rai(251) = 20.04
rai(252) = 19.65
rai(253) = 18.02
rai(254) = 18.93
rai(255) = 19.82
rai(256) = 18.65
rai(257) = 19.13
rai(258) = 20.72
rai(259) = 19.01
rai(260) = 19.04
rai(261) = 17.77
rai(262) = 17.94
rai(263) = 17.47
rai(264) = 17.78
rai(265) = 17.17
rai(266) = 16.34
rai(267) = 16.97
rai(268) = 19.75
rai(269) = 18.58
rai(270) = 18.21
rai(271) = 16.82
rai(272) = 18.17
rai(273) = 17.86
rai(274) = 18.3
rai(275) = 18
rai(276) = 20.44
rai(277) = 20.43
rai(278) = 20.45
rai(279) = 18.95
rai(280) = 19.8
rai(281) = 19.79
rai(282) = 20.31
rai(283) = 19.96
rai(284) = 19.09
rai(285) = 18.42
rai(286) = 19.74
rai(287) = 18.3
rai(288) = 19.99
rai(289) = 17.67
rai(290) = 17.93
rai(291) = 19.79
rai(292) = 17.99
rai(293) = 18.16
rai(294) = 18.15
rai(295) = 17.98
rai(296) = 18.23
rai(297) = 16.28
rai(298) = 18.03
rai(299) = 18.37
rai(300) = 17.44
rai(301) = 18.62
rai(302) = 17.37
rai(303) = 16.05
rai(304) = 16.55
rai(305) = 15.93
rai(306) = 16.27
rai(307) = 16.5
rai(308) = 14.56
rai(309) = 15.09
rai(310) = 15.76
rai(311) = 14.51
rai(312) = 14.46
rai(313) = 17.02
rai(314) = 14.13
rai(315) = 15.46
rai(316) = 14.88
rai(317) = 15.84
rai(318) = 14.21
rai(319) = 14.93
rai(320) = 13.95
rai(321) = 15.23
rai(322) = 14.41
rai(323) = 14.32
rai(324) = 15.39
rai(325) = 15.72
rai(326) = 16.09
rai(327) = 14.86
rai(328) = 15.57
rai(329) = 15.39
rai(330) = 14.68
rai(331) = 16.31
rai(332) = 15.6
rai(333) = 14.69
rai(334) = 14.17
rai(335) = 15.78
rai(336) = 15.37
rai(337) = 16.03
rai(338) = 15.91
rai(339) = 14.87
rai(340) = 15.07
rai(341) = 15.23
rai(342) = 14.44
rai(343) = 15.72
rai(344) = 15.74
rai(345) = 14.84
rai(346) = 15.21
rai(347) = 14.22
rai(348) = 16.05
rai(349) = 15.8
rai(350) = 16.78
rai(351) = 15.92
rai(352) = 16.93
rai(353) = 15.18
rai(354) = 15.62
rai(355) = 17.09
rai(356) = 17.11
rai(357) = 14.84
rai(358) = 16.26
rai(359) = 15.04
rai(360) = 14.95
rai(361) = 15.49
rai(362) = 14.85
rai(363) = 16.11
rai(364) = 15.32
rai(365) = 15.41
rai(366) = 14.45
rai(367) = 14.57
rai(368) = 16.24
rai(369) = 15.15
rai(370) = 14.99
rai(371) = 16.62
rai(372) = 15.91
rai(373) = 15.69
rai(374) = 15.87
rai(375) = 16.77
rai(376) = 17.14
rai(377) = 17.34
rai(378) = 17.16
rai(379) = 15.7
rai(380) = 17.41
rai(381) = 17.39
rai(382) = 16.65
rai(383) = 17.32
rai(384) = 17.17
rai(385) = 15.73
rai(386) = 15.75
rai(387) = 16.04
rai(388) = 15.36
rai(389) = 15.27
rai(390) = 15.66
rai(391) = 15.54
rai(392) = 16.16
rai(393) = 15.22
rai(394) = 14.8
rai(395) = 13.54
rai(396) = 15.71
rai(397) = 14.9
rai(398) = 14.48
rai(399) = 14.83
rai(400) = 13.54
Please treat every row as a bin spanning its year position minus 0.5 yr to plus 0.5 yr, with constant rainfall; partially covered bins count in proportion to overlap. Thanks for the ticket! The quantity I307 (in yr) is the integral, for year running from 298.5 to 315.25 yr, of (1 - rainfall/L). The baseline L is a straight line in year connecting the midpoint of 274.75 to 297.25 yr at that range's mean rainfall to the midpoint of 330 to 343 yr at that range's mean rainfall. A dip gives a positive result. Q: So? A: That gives 1.3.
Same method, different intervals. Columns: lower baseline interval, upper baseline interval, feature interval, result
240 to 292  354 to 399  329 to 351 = 1.9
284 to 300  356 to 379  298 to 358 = 5.2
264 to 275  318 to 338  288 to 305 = -1.2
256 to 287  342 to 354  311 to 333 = 2.0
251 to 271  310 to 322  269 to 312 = -3.5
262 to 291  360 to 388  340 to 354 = 1.0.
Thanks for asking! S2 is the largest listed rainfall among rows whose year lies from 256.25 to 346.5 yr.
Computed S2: 20.72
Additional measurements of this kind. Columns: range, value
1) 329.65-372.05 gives 17.11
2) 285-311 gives 19.99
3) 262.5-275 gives 19.75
